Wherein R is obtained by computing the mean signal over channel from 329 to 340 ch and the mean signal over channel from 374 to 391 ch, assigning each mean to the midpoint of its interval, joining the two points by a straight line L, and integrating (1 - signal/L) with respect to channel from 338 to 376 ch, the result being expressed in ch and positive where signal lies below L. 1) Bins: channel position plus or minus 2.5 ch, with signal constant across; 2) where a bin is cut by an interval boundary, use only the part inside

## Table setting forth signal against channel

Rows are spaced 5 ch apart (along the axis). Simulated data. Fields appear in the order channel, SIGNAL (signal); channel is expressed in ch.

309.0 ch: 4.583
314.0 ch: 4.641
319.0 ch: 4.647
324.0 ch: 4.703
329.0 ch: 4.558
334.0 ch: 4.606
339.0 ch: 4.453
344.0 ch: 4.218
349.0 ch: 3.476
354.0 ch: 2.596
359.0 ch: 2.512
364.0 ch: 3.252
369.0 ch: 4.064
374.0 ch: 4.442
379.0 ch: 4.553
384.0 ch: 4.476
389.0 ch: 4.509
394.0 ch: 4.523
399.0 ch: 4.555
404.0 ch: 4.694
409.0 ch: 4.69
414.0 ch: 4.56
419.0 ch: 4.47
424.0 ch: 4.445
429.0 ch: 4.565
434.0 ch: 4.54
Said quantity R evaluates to 7.9 ch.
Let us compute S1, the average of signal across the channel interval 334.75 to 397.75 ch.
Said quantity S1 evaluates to 3.95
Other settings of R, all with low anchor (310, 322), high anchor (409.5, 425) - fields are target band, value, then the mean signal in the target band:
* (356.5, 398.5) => 4.6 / 4.07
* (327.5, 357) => 4.3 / 3.94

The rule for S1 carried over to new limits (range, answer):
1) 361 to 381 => 4.03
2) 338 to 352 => 3.95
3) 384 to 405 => 4.55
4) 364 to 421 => 4.45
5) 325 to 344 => 4.51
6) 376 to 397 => 4.51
